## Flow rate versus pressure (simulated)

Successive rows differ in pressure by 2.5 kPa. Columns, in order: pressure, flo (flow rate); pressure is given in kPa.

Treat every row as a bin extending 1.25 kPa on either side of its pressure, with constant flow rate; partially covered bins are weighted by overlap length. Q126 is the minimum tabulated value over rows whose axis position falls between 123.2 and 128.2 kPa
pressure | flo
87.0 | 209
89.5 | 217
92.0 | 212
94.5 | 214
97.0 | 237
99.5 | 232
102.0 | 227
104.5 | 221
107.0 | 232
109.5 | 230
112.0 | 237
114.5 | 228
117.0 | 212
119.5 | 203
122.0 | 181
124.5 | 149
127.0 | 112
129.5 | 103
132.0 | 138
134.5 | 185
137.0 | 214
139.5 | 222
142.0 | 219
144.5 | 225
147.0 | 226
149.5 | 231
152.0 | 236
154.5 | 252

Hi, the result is 112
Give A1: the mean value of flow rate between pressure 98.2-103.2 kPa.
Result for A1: 230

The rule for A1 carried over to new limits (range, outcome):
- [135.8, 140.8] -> 218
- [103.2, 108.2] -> 226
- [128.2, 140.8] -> 172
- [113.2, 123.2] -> 206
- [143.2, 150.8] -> 227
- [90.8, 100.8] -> 224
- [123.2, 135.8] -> 138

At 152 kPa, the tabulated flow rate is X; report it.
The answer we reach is 236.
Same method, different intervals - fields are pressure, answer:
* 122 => 181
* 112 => 237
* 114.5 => 228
